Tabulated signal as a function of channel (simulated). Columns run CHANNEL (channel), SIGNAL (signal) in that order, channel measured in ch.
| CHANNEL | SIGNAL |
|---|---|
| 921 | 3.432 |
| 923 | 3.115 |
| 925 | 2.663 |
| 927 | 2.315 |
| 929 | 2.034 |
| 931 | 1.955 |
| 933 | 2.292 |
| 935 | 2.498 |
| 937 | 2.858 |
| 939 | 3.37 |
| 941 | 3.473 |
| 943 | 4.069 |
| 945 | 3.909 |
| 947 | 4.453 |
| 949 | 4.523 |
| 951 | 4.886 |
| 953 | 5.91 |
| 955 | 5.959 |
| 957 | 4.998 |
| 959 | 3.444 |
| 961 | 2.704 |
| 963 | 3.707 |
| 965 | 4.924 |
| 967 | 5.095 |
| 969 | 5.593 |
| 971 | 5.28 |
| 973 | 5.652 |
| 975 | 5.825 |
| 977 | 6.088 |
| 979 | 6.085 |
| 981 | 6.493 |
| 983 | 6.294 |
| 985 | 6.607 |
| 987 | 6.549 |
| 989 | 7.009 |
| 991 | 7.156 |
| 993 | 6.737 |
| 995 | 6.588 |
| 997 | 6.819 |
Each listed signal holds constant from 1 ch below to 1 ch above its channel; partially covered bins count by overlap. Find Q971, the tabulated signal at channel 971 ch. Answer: 5.28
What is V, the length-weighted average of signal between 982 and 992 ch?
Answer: 6.72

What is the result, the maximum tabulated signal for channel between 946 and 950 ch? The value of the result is 4.523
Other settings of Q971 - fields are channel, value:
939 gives 3.37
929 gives 2.034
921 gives 3.432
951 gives 4.886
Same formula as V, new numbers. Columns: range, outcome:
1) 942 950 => 4.24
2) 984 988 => 6.58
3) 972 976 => 5.74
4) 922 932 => 2.42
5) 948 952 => 4.7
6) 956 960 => 4.22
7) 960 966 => 3.78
